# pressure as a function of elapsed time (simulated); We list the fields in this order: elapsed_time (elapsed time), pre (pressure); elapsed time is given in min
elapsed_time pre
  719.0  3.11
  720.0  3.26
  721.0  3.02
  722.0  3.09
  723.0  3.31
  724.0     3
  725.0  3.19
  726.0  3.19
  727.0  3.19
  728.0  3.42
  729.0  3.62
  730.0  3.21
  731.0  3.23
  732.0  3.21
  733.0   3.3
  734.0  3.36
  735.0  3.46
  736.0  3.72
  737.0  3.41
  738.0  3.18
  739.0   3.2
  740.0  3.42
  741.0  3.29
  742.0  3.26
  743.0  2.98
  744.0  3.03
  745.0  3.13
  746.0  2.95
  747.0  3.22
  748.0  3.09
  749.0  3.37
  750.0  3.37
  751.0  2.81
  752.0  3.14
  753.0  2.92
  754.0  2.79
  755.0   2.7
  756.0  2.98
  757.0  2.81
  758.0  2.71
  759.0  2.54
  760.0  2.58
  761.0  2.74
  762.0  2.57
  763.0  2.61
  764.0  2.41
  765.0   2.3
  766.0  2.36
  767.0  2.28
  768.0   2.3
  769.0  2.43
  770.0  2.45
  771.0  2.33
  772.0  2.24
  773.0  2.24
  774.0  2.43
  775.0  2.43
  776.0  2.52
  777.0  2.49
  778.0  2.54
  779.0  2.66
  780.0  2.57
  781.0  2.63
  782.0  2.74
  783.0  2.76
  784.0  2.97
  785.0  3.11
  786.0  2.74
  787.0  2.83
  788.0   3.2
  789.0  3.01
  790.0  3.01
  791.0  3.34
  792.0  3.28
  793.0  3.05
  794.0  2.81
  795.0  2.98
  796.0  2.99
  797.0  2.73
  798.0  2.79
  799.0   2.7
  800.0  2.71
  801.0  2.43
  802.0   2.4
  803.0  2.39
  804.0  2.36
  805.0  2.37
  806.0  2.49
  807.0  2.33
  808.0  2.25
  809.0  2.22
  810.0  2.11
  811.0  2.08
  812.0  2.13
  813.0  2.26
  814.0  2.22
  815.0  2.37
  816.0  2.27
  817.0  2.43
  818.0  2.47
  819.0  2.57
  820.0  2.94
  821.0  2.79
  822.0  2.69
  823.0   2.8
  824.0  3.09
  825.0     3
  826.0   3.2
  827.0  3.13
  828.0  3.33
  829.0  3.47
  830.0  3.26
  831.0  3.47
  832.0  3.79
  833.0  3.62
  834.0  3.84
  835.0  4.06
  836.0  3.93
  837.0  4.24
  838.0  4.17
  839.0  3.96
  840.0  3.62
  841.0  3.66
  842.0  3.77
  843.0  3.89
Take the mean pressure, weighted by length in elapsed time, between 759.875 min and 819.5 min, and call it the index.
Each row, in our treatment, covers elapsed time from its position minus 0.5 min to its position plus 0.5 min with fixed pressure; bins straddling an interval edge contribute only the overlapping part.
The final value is 2.57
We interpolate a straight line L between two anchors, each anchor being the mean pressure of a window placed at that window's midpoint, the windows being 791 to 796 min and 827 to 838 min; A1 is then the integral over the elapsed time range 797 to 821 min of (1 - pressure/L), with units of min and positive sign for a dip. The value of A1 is 6.4 min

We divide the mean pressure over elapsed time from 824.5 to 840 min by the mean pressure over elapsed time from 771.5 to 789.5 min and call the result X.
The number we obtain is 1.36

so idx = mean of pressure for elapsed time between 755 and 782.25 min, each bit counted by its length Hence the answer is 2.52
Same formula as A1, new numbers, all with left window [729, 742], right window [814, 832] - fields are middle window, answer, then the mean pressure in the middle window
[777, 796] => 1.2 min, 2.89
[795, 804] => 1.1 min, 2.65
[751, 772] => 4.0 min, 2.59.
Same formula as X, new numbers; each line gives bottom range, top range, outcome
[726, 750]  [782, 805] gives 0.87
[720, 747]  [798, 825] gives 0.76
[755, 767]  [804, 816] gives 0.87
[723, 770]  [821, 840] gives 1.16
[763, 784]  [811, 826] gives 1.04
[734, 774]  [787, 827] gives 0.93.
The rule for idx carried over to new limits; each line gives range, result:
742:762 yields 2.94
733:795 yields 2.85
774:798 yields 2.83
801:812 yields 2.3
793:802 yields 2.76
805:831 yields 2.65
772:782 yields 2.5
